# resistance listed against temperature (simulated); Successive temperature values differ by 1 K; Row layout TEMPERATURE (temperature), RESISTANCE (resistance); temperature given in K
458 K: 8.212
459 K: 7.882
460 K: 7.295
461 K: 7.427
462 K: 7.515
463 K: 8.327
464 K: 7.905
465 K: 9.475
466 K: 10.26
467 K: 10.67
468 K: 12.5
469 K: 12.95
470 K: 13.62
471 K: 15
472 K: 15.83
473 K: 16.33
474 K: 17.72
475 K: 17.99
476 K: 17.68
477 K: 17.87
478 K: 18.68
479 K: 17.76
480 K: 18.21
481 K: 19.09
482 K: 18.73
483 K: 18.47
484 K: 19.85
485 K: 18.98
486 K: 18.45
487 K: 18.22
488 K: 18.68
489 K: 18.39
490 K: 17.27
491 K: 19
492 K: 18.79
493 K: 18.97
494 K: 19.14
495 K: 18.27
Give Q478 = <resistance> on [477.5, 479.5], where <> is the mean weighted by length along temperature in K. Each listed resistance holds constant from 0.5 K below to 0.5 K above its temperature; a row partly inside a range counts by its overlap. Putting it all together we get 18.2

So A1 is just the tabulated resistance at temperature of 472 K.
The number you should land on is 15.83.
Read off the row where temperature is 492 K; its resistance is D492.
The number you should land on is 18.79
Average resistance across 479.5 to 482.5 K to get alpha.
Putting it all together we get 18.7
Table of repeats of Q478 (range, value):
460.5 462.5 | 7.47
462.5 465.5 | 8.57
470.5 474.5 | 16.2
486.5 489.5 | 18.4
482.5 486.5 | 18.9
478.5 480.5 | 18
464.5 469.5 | 11.2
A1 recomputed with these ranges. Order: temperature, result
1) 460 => 7.295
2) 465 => 9.475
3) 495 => 18.27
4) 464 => 7.905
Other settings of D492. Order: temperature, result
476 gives 17.68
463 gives 8.327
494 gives 19.14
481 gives 19.09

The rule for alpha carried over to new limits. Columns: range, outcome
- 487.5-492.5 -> 18.4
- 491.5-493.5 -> 18.9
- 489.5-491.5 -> 18.1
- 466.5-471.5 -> 12.9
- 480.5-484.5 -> 19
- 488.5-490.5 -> 17.8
